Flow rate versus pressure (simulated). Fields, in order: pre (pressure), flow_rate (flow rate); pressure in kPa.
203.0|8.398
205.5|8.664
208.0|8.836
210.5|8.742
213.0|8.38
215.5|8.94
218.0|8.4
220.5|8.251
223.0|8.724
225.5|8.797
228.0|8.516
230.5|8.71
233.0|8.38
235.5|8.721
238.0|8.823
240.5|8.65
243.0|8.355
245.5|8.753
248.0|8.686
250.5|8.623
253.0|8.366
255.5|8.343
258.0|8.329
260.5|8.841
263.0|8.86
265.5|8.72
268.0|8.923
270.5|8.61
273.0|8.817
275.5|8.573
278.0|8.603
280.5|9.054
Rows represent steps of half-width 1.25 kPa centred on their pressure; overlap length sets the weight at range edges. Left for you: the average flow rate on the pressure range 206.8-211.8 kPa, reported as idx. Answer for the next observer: 8.78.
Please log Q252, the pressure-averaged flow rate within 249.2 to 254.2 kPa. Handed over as 8.5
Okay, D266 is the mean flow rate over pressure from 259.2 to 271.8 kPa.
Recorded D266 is 8.79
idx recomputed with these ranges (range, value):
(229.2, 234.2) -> 8.55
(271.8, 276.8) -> 8.69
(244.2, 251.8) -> 8.68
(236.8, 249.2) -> 8.65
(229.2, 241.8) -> 8.66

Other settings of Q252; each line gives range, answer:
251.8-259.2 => 8.35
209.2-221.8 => 8.54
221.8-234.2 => 8.63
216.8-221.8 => 8.33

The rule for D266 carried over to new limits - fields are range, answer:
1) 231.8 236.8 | 8.55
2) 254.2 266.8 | 8.62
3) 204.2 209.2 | 8.75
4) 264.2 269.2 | 8.82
